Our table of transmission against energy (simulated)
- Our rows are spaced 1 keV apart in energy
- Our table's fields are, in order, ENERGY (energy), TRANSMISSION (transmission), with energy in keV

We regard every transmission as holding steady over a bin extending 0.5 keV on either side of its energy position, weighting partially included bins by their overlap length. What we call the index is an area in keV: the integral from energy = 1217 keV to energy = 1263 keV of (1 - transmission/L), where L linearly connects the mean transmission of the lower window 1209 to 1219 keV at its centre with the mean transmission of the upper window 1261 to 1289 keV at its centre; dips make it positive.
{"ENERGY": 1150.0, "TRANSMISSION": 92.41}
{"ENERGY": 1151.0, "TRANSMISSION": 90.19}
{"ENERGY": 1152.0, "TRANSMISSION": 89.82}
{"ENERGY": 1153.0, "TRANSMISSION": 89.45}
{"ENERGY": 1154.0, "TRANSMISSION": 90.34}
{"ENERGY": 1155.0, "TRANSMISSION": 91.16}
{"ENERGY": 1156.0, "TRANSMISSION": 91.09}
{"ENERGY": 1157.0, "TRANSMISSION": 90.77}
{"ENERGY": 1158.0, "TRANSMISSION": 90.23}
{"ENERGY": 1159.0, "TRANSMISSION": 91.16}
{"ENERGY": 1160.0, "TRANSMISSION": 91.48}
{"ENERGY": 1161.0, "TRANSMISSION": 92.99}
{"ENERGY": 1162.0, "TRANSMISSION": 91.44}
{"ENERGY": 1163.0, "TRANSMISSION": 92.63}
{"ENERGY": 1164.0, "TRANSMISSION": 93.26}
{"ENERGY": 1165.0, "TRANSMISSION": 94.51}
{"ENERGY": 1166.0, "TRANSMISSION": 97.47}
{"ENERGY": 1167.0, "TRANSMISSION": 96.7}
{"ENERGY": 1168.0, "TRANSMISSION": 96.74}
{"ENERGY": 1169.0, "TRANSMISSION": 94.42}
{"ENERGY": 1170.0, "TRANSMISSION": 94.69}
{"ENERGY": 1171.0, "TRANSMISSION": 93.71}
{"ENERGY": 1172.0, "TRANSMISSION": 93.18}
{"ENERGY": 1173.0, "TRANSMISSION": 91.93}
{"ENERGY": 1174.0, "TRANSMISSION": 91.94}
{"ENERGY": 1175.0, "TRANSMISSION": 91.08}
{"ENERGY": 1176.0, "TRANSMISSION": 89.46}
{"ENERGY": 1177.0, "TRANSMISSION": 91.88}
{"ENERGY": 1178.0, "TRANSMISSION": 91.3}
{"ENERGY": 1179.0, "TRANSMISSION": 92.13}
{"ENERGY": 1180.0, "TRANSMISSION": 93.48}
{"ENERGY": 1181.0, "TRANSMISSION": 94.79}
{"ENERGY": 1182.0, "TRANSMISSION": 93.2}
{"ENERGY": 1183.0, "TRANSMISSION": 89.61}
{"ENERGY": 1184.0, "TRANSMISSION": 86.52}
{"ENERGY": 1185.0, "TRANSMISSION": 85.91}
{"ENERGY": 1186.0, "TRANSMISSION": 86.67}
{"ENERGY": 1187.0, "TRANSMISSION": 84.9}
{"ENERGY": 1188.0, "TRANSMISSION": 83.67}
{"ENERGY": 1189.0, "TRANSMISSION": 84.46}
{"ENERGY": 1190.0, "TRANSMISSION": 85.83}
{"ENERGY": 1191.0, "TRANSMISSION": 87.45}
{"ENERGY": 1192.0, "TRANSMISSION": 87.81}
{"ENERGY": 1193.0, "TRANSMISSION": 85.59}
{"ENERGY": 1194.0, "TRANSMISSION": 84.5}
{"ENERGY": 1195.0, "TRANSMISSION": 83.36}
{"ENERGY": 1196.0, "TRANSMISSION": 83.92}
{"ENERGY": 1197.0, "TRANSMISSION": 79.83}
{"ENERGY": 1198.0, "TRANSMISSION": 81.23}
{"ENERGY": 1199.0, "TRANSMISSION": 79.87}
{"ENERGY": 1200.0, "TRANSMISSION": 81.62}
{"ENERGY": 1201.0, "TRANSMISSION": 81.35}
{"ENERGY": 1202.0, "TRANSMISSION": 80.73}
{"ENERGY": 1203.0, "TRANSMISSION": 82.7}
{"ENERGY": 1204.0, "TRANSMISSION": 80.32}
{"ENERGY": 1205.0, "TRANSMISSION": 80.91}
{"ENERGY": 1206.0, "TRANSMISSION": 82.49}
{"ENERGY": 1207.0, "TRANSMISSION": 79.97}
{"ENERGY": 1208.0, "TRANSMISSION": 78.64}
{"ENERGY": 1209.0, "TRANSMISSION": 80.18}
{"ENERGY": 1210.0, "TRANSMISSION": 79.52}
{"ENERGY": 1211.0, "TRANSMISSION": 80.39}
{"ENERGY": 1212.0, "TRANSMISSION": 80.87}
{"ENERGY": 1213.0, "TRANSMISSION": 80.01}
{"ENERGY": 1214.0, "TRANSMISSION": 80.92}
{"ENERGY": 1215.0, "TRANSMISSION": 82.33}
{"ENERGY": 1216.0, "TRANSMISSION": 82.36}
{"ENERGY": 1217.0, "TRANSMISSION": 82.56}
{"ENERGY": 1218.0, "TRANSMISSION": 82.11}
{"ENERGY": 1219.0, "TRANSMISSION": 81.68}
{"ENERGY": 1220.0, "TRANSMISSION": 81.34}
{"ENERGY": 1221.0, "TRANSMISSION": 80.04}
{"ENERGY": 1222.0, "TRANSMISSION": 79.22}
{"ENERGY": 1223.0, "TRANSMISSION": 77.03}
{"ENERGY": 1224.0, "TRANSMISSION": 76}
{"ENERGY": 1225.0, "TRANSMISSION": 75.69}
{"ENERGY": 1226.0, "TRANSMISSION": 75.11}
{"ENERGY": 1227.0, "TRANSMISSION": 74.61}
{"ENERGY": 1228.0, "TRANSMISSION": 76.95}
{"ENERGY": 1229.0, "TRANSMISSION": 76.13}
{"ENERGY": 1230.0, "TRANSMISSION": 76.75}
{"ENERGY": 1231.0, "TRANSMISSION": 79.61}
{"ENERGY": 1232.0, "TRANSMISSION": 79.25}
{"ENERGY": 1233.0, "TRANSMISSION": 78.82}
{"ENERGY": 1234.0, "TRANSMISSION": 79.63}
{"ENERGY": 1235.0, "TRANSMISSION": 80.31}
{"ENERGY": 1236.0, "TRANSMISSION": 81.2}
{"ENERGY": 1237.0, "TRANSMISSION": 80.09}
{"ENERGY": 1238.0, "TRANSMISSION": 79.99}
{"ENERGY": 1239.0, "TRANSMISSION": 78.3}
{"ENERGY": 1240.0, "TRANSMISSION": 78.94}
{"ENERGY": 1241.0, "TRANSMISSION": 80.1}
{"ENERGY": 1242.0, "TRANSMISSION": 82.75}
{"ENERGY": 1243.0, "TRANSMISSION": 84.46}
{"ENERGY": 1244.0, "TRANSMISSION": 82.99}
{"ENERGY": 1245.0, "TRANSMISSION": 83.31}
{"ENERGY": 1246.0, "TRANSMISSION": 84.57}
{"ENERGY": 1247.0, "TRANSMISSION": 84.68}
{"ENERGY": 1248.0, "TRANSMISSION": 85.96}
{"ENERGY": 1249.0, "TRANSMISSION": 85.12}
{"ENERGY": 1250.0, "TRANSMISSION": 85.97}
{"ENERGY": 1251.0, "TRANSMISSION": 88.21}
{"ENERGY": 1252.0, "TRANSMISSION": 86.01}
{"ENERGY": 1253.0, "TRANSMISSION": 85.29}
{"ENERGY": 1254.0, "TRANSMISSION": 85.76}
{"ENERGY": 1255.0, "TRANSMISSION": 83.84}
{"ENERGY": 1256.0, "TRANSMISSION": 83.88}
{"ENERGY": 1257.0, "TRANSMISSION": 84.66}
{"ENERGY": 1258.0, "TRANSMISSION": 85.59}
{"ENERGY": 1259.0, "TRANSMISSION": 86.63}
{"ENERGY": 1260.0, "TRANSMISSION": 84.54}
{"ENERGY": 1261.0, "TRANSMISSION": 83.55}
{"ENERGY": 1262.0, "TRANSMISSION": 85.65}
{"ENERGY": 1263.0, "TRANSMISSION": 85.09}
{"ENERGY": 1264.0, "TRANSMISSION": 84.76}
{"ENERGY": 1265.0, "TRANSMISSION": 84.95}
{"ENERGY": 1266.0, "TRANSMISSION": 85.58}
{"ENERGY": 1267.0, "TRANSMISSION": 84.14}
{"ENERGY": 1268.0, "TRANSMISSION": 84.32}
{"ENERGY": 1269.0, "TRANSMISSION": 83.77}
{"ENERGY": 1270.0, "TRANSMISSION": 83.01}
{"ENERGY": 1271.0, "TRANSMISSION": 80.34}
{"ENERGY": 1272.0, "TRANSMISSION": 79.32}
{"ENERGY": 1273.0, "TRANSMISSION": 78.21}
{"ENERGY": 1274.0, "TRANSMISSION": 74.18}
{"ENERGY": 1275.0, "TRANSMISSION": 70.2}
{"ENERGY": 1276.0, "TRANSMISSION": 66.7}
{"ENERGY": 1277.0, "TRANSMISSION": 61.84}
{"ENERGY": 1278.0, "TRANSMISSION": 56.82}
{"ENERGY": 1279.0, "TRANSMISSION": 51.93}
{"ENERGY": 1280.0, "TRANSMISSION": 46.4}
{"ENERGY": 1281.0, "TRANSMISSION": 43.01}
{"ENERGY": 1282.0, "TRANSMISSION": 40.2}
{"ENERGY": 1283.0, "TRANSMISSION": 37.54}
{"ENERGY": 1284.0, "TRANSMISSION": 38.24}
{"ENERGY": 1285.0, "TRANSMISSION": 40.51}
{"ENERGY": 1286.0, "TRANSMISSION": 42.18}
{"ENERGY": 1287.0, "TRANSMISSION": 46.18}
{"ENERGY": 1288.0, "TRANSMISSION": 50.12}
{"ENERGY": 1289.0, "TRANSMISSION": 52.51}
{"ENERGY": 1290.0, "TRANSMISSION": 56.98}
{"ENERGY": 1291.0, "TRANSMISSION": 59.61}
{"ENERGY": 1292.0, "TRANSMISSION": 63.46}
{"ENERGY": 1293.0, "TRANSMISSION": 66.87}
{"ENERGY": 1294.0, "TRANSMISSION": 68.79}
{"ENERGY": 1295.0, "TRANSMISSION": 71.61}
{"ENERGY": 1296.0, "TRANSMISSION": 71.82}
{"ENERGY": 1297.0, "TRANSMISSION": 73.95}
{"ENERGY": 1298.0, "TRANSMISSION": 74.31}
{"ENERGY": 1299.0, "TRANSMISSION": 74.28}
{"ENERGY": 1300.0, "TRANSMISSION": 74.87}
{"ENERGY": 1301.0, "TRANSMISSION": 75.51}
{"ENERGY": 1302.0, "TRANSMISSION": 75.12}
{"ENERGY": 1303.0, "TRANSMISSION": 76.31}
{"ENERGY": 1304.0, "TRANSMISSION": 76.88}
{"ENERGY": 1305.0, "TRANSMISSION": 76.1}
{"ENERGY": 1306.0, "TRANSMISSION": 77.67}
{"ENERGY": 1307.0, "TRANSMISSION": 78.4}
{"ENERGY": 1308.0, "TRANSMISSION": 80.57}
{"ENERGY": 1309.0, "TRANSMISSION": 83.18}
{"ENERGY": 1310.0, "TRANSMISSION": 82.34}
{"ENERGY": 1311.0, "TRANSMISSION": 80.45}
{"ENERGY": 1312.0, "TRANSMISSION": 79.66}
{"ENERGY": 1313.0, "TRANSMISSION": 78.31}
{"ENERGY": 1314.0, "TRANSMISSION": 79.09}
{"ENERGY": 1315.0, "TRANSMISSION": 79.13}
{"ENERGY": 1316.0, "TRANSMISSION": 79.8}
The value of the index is -4.61 keV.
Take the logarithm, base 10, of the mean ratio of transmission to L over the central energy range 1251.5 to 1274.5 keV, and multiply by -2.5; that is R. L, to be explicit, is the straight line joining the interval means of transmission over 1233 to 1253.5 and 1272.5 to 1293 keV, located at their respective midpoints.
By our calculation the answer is -0.22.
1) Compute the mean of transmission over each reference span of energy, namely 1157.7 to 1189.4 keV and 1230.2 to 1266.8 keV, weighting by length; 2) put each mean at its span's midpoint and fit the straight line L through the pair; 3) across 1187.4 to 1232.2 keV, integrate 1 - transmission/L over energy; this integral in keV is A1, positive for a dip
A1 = 3.4 keV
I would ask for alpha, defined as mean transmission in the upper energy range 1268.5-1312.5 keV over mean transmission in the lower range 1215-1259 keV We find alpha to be 0.8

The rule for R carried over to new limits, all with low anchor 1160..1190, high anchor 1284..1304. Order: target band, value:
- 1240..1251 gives -0.123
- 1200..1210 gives 0.048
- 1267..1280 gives -0.053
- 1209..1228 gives 0.024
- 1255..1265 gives -0.185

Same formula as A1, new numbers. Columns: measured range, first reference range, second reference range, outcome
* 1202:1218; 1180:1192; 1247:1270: 1.09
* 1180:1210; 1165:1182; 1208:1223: 0.98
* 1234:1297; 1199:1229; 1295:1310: 3.85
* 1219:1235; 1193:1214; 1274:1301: -0.67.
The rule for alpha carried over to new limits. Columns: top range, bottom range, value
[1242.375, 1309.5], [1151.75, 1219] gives 0.84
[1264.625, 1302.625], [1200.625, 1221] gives 0.80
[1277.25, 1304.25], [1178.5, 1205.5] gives 0.70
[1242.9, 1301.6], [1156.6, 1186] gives 0.78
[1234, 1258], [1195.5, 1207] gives 1.02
